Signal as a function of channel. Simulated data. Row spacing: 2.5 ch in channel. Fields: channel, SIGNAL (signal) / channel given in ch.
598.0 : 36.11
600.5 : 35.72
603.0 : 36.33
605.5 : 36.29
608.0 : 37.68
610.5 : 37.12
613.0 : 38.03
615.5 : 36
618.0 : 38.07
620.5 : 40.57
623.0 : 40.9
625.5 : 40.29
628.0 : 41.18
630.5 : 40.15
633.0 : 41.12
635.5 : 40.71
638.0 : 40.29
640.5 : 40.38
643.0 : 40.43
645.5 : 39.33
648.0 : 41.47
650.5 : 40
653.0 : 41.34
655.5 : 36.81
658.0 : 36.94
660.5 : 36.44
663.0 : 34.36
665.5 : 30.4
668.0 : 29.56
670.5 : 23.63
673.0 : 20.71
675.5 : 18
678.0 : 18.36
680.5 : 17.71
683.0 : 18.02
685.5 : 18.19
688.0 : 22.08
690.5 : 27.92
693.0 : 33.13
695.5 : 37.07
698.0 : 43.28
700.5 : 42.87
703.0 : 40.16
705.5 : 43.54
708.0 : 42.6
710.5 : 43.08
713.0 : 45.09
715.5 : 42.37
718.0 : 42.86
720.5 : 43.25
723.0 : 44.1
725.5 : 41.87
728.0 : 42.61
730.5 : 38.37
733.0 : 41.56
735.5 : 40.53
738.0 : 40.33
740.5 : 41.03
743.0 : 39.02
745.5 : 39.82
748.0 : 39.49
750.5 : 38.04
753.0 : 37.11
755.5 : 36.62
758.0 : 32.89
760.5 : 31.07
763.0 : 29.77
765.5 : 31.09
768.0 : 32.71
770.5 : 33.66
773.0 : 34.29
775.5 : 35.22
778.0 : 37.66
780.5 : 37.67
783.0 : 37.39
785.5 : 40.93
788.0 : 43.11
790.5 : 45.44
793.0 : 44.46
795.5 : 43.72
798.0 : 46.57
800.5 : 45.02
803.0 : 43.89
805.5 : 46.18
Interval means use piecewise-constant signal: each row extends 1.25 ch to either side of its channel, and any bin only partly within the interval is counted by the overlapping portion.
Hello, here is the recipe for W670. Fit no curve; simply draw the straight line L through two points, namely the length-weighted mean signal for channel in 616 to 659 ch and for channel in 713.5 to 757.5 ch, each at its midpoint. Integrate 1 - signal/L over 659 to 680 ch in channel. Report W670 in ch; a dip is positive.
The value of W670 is 7.3 ch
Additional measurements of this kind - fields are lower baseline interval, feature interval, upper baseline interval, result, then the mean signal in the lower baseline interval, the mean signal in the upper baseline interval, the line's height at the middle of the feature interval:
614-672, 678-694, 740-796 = 6.50 ch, 37.8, 37.4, 37.6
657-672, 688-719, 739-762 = -4.87 ch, 31.6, 37.2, 34.1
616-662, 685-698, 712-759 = 3.36 ch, 39.7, 40.4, 40.1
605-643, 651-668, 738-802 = 1.45 ch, 39.3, 38.2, 39.1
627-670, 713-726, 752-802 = -1.79 ch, 38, 37.9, 37.9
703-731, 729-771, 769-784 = 2.44 ch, 42.7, 35.9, 38.9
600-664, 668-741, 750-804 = 6.85 ch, 38.8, 38.1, 38.5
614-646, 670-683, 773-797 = 6.74 ch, 40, 40.4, 40.1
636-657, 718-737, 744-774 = -2.93 ch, 40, 34.8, 36.2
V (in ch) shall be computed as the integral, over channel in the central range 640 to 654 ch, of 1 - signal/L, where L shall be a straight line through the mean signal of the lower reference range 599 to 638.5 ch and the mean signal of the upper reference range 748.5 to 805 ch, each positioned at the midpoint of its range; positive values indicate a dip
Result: -0.7 ch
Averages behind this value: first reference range 38.7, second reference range 38.2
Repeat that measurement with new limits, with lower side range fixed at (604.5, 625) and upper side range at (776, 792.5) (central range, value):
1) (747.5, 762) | 1.6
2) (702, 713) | -0.9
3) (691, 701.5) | 0.3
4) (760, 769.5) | 2.1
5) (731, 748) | -0.2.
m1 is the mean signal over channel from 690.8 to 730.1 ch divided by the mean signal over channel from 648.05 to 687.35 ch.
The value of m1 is 1.46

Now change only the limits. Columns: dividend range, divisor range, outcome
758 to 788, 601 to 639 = 0.90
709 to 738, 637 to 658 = 1.06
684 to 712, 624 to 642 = 0.88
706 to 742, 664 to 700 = 1.62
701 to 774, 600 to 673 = 1.04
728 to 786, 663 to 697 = 1.49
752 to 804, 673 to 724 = 1.13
